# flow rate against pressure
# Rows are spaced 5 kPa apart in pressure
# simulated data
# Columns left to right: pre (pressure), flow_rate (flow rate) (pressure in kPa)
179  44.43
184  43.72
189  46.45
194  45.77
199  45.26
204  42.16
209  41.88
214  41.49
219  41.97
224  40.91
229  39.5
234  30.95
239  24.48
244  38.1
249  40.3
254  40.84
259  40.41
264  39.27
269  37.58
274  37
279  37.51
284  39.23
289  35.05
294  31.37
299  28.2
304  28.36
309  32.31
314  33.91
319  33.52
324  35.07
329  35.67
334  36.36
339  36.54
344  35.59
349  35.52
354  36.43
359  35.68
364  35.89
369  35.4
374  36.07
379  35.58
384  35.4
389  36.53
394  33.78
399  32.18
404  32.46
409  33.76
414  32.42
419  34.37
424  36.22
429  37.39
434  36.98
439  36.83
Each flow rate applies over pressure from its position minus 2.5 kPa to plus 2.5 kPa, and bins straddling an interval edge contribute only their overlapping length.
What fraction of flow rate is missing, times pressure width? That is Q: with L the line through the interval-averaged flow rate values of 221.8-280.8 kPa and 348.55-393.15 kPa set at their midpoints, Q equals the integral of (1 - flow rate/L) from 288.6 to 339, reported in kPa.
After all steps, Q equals 4.7 kPa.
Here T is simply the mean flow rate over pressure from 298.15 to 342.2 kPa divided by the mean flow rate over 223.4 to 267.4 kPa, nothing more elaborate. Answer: 0.91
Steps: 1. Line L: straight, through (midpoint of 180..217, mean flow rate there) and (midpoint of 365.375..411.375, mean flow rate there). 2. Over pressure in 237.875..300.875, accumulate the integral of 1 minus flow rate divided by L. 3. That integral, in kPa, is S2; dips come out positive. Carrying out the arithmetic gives 6.2 kPa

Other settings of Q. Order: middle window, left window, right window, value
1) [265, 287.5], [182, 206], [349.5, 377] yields 1.46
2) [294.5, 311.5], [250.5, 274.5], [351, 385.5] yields 3.63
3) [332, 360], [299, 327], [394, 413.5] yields -3.04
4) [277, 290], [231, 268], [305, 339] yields -0.75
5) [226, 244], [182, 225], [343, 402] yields 3.90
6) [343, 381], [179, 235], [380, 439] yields 0.79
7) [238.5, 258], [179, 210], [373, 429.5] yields 2.01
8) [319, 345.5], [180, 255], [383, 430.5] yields 0.77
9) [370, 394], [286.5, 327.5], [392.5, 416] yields -2.11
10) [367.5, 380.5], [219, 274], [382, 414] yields -0.48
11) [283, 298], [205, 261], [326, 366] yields 1.22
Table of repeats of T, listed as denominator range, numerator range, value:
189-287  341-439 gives 0.89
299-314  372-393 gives 1.17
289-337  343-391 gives 1.09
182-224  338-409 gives 0.81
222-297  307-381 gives 0.96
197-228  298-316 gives 0.73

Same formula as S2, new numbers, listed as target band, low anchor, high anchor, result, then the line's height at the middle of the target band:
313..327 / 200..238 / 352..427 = 0.94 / 36.7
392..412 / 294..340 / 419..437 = 1.52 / 35.7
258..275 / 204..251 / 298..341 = -1.17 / 36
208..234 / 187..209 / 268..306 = 1.10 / 41.9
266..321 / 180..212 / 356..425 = 7.52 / 39.4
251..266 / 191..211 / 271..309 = -1.15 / 37.3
